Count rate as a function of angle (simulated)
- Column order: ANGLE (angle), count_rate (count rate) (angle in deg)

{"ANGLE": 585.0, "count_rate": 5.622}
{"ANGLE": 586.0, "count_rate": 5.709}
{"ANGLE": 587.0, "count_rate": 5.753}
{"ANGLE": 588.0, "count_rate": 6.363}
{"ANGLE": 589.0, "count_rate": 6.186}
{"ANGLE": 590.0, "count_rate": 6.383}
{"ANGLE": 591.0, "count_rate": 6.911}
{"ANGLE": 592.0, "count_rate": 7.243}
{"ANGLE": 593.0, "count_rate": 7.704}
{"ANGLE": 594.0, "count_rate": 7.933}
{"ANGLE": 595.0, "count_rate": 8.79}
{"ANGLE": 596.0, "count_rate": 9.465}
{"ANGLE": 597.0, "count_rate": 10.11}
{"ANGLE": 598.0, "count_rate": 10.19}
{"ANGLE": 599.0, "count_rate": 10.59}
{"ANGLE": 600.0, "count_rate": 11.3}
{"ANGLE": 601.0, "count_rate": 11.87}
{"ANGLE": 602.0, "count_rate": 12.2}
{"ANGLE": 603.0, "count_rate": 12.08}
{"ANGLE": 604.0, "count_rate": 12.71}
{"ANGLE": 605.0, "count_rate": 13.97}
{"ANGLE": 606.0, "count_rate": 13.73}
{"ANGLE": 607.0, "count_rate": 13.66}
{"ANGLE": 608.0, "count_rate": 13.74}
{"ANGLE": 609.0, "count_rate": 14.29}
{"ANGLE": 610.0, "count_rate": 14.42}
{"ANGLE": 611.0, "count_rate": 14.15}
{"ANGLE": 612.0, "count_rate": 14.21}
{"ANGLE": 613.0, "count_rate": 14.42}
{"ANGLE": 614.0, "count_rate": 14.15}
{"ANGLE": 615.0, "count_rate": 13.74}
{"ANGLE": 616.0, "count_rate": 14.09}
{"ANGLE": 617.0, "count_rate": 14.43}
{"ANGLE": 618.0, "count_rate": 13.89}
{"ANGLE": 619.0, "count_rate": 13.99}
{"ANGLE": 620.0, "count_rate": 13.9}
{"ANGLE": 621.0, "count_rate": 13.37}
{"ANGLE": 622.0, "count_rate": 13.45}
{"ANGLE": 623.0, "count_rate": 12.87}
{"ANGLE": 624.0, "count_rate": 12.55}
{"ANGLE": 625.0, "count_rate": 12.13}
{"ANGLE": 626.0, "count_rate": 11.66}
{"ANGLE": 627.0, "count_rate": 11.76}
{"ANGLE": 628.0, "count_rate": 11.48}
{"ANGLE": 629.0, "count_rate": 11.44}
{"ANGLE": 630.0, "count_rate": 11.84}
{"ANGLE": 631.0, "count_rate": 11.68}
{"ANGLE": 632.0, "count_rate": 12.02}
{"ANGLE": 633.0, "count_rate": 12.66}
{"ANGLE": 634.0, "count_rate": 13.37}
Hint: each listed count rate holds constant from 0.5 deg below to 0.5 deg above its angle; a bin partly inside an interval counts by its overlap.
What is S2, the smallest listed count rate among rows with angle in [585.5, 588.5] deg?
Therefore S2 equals 5.709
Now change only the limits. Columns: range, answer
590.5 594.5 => 6.911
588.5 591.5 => 6.186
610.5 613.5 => 14.15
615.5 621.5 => 13.37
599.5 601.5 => 11.3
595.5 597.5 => 9.465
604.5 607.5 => 13.66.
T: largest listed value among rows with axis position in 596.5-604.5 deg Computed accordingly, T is 12.71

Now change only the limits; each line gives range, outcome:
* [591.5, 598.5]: 10.19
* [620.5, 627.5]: 13.45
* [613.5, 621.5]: 14.43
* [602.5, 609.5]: 14.29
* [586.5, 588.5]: 6.363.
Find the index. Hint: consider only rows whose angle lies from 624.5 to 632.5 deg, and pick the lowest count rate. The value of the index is 11.44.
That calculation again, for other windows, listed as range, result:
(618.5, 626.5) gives 11.66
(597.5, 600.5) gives 10.19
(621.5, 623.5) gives 12.87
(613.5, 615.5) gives 13.74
